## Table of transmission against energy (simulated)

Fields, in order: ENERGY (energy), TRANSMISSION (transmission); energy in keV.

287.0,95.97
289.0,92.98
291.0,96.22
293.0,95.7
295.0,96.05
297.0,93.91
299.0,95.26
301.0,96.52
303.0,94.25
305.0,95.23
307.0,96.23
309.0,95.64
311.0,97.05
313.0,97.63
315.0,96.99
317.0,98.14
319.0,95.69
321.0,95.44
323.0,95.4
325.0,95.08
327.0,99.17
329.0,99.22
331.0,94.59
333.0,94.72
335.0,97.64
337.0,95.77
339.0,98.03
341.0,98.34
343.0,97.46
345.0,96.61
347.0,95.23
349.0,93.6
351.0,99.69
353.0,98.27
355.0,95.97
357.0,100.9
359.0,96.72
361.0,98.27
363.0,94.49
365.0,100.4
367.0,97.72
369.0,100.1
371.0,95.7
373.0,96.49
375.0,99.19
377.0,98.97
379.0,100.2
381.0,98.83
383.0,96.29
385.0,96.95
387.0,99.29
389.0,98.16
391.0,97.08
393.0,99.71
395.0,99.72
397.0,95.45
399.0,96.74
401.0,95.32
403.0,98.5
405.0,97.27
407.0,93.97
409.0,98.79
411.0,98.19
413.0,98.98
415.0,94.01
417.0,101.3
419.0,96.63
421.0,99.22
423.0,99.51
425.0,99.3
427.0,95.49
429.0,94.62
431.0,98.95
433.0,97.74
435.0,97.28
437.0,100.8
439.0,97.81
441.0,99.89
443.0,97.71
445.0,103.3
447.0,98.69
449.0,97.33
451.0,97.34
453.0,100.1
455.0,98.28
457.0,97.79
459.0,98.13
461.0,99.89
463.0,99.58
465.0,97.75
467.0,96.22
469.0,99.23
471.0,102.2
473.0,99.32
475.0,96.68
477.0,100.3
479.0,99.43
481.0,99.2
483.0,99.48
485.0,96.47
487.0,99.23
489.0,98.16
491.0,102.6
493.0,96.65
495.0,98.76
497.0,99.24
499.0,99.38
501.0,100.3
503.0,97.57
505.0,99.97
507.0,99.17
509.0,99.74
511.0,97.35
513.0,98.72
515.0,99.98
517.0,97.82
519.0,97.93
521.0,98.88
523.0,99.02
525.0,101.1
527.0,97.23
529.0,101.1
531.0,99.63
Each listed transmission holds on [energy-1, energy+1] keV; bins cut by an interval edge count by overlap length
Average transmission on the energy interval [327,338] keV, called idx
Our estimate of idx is 96.6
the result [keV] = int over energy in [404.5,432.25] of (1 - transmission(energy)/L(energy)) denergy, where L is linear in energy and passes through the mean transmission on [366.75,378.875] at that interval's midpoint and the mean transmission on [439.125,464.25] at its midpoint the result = 0.3 keV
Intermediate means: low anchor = 98.2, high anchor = 98.9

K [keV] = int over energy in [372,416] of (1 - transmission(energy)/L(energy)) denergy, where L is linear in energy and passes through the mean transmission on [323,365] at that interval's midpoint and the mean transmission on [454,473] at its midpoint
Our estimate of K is 0.1 keV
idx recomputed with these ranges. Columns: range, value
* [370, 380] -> 98.1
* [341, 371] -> 97.5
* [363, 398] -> 98.1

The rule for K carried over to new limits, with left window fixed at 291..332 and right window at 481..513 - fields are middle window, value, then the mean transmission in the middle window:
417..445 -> -0.1 keV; 98.4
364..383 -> -0.3 keV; 98.5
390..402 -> 0.0 keV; 97.3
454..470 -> 0.0 keV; 98.4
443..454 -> -0.1 keV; 99.2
